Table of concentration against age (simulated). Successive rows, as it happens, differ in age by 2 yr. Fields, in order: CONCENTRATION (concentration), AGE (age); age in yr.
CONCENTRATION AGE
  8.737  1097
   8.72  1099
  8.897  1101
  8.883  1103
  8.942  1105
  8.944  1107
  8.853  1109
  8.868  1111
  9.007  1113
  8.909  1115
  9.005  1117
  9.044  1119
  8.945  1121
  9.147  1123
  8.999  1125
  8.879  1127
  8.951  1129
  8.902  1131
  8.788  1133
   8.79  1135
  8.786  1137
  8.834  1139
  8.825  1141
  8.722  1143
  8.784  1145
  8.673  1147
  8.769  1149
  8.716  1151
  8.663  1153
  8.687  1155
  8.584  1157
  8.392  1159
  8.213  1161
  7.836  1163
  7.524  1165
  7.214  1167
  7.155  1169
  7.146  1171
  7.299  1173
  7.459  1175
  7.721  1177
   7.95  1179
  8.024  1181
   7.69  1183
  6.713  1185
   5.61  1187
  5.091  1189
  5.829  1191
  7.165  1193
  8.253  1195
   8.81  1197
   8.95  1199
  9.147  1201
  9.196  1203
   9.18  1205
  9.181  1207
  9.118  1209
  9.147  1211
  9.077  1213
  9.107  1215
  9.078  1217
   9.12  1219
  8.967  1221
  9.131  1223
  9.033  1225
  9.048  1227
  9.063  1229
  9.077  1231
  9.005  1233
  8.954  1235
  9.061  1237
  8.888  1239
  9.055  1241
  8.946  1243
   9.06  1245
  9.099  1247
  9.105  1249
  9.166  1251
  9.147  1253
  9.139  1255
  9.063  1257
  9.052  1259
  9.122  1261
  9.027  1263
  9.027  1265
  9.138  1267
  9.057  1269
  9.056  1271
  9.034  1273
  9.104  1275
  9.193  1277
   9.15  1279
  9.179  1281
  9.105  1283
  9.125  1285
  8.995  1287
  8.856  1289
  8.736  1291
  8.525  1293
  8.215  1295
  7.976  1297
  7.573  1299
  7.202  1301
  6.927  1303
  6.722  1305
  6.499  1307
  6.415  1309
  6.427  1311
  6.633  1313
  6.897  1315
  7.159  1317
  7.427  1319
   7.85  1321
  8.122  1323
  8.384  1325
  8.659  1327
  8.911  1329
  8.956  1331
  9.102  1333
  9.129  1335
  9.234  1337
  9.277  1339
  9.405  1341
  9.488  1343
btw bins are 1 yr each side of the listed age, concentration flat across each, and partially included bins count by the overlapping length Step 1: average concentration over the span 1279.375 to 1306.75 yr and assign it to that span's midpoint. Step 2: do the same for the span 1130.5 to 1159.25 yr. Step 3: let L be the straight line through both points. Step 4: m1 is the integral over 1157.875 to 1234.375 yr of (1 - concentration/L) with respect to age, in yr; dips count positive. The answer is 3.3 yr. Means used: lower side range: 8.73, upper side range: 8.21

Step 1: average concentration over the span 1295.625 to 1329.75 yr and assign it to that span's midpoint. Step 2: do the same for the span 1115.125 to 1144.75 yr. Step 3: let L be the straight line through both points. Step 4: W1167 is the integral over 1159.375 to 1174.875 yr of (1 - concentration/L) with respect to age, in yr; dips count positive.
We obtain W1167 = 1.9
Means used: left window 8.9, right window 7.4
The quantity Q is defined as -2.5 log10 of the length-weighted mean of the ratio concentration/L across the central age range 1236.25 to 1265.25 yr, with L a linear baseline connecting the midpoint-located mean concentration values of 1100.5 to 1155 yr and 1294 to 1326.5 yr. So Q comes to -0.16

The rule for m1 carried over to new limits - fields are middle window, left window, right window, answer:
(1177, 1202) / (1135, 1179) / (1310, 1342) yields 2.30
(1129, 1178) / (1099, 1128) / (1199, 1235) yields 3.89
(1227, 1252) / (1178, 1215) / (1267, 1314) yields -2.89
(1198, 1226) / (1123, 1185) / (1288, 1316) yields -4.10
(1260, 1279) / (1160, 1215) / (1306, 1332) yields -3.49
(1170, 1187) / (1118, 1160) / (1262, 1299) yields 2.77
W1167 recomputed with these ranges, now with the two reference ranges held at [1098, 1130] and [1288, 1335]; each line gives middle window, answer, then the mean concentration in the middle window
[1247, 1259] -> -1.5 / 9.12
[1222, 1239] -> -1.6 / 9.04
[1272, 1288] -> -2.3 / 9.11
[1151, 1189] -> 4.4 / 7.62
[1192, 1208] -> -0.6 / 8.74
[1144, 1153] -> 0.0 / 8.73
